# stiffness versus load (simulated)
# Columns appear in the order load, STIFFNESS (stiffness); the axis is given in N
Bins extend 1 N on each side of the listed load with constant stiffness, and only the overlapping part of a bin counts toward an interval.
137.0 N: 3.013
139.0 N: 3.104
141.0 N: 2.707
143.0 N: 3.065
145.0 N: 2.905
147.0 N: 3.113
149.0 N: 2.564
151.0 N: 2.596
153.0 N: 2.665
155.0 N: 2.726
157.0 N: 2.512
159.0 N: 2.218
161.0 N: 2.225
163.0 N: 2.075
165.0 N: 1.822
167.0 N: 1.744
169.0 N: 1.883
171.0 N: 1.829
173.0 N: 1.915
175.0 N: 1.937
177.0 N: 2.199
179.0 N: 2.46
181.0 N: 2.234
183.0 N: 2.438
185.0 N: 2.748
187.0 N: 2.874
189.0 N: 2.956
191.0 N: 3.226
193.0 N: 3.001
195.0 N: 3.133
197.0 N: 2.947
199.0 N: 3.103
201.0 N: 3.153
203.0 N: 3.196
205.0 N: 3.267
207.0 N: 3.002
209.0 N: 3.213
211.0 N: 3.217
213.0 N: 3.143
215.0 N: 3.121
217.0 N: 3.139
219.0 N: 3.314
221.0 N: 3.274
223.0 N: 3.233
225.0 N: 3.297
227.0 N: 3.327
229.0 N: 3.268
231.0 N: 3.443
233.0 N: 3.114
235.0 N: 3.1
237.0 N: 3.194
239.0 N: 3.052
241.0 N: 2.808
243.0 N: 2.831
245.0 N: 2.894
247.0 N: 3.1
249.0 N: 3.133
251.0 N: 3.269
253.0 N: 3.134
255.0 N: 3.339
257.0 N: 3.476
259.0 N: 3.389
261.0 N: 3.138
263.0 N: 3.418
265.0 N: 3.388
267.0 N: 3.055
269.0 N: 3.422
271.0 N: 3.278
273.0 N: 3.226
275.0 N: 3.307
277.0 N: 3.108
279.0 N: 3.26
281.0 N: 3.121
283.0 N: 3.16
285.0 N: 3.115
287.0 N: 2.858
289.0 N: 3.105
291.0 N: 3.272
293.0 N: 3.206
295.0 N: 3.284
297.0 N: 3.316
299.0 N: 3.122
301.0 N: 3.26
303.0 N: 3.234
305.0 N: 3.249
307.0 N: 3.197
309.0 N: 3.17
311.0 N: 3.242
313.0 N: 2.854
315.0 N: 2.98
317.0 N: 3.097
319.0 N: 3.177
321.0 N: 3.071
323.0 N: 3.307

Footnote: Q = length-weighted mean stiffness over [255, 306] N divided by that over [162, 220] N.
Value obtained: 1.20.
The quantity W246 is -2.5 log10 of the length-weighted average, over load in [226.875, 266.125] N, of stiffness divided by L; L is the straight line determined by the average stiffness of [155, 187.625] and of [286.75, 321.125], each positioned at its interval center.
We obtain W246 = -0.16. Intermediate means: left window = 2.2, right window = 3.16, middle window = 3.19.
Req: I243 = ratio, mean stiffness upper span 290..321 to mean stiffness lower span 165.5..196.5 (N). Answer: 1.3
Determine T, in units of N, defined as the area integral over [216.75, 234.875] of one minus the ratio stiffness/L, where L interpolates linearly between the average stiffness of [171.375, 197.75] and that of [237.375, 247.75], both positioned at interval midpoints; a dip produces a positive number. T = -2.7 N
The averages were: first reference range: 2.6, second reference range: 2.95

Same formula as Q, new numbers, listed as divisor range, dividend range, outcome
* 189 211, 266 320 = 1.02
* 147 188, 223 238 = 1.41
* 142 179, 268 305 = 1.37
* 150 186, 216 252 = 1.41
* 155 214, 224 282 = 1.23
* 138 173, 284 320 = 1.29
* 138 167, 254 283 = 1.28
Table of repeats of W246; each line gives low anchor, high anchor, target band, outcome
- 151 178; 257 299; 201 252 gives -0.159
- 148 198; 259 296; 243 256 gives -0.041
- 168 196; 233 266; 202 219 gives -0.146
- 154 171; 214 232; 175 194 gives -0.037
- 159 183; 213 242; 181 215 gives -0.164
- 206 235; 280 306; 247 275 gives -0.027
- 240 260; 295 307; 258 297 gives -0.010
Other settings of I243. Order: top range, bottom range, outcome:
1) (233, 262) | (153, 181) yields 1.46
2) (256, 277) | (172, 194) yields 1.30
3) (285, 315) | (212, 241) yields 0.99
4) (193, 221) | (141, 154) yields 1.12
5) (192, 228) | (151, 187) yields 1.41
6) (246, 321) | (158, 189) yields 1.46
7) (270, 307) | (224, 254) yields 1.02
